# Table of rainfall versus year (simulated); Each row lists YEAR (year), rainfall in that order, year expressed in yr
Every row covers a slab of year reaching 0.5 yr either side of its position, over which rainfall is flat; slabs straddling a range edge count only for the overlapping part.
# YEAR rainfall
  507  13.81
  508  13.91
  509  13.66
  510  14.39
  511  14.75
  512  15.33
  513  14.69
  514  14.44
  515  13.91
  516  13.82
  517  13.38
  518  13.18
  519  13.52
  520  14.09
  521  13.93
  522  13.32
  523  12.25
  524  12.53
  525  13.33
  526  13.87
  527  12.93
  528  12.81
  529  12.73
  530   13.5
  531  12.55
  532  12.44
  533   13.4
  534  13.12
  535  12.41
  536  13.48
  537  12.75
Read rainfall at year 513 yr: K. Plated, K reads 14.69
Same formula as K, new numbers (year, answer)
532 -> 12.44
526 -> 13.87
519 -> 13.52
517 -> 13.38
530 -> 13.5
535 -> 12.41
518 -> 13.18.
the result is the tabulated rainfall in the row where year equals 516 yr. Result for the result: 13.82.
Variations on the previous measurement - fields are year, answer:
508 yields 13.91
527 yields 12.93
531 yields 12.55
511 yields 14.75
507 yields 13.81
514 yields 14.44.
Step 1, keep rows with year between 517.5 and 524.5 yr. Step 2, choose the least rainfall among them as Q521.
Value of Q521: 12.25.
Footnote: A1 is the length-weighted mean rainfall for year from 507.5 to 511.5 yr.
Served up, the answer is 14.2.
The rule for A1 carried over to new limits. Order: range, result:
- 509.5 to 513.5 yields 14.8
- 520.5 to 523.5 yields 13.2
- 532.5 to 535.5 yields 13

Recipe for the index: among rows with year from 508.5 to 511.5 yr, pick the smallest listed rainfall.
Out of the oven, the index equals 13.66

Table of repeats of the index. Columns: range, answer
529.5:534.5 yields 12.44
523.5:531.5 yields 12.53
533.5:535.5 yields 12.41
